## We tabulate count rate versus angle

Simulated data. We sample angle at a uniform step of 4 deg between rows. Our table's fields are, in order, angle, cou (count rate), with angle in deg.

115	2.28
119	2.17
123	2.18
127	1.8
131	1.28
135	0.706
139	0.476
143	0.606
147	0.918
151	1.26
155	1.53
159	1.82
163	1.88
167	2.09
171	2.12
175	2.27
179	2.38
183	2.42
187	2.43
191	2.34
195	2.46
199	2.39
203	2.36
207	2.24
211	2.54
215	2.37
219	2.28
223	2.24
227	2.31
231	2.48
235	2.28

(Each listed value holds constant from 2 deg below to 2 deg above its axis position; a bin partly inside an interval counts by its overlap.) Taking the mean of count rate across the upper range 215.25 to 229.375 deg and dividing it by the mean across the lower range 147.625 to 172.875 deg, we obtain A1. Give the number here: 1.32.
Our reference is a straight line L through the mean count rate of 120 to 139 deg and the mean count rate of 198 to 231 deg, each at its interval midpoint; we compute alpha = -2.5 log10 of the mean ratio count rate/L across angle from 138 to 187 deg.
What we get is 0.08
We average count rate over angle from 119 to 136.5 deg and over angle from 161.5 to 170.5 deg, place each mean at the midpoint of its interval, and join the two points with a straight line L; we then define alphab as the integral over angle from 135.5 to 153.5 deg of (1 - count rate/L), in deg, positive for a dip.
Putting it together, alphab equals 9.7 deg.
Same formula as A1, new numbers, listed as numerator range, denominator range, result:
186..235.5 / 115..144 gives 1.68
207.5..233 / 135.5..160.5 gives 2.22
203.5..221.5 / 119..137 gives 1.50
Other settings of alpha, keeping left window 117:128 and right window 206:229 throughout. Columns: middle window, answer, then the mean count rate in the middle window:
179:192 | -0.07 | 2.4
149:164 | 0.33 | 1.61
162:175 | 0.06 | 2.08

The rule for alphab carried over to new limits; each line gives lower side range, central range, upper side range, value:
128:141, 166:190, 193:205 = -4.9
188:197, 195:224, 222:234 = 0.2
